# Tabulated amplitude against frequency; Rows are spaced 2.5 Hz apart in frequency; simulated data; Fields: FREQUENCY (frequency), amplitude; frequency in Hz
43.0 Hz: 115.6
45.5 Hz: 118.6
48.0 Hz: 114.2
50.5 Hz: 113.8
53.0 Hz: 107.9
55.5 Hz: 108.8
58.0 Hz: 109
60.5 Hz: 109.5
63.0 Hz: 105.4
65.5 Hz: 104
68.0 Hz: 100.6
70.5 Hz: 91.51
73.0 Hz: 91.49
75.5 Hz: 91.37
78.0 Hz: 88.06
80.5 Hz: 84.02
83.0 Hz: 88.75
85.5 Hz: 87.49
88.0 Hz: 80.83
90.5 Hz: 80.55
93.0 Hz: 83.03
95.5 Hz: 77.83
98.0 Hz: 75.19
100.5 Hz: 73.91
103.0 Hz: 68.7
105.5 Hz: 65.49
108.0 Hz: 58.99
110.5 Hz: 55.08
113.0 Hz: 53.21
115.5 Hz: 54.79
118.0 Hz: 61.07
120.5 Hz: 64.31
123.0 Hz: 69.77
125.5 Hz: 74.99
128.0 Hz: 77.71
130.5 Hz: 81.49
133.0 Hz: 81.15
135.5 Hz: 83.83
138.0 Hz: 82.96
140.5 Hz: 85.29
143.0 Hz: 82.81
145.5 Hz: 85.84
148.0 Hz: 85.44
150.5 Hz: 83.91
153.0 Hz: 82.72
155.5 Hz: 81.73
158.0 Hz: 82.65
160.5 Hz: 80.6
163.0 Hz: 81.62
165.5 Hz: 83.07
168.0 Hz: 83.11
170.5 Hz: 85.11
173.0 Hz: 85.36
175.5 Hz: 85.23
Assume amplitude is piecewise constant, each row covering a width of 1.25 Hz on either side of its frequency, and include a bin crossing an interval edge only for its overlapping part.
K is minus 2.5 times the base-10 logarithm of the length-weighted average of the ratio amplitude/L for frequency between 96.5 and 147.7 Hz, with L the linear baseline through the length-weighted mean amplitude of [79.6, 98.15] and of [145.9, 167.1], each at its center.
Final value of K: 0.15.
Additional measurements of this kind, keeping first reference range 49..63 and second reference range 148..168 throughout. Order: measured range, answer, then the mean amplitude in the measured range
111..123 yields 0.49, 59.3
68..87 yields 0.16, 89.6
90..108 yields 0.31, 73.6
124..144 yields 0.10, 81.1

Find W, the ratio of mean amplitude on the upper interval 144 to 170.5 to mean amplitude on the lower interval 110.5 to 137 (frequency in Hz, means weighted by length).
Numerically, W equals 1.19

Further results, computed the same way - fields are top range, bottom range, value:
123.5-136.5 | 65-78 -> 0.84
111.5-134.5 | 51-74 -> 0.66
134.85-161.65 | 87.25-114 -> 1.19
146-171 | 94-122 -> 1.28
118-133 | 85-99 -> 0.91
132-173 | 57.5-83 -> 0.86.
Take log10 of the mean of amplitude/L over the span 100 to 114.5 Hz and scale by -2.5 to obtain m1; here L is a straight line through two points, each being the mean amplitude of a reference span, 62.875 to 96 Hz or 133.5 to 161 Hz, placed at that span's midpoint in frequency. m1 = 0.370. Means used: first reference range 89.4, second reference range 83.4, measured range 61.8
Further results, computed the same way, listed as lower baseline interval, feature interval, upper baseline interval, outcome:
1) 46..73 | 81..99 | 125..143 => 0.17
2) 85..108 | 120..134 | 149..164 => 0.05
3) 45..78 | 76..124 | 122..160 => 0.28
